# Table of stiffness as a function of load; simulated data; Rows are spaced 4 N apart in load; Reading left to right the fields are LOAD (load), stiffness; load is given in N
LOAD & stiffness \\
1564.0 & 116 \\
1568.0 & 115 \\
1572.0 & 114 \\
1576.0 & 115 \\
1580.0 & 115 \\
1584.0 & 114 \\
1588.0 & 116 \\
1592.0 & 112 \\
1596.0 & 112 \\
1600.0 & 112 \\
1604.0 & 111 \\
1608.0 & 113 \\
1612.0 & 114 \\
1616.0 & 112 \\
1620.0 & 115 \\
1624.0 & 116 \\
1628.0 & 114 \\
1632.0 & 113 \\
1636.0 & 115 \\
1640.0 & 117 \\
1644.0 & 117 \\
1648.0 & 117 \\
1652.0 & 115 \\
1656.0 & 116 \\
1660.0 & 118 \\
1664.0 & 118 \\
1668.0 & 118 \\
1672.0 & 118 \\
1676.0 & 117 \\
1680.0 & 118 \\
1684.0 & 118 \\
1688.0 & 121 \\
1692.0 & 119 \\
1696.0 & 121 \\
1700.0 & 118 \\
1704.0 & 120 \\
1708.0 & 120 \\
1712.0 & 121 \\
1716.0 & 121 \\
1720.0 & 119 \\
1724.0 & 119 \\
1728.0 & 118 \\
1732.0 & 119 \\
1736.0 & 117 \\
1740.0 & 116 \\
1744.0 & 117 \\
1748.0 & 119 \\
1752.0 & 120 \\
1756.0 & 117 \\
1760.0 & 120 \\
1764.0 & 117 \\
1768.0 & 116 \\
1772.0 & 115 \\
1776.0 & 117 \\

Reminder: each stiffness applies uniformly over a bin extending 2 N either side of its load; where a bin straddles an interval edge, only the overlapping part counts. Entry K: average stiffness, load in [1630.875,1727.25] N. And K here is 118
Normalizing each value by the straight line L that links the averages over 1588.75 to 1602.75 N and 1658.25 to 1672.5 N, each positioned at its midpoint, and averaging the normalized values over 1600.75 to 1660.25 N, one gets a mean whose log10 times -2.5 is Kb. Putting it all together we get 0.004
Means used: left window 112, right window 118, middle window 115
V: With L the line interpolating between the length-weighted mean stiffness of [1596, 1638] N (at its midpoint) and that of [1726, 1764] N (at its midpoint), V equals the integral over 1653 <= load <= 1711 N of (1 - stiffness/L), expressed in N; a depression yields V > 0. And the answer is -1.4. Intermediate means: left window 113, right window 118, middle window 119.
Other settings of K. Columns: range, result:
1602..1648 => 114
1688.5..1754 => 119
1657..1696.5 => 118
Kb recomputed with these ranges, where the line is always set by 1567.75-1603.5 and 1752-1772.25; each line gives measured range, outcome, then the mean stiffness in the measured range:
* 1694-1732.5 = -0.029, 120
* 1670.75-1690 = -0.025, 118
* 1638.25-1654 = -0.014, 116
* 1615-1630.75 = 0.002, 114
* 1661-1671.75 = -0.024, 118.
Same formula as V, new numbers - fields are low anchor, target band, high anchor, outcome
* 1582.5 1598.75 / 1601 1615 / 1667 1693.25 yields 0.2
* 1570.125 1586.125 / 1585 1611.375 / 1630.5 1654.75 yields 0.5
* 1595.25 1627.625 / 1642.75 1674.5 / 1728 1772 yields -0.7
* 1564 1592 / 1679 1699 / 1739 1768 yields -0.5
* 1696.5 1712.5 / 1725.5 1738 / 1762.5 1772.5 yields 0.0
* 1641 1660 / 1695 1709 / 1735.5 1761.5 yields -0.3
